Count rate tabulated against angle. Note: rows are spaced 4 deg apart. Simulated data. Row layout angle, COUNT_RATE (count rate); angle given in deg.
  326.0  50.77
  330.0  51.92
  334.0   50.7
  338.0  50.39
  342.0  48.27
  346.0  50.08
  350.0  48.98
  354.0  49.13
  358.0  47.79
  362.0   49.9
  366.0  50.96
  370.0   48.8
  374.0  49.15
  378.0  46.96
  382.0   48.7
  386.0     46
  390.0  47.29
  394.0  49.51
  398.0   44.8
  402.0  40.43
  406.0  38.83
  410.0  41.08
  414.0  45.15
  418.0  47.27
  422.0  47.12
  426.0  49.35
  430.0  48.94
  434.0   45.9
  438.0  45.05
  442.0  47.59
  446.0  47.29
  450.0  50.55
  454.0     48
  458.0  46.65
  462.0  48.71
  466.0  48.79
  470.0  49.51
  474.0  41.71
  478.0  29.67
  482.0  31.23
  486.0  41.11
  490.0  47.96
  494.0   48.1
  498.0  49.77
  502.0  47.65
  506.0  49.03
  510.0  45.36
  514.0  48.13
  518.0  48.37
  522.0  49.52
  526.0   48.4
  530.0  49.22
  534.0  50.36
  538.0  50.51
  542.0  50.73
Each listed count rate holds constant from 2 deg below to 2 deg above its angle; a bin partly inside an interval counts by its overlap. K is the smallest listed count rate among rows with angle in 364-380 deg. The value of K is 46.96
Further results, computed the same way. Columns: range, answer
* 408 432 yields 41.08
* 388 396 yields 47.29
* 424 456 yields 45.05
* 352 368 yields 47.79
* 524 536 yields 48.4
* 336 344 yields 48.27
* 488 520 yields 45.36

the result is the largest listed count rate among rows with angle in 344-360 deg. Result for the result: 50.08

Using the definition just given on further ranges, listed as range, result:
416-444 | 49.35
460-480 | 49.51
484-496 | 48.1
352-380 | 50.96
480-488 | 41.11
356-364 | 49.9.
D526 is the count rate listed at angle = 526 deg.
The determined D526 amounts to 48.4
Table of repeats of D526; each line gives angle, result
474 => 41.71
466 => 48.79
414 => 45.15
